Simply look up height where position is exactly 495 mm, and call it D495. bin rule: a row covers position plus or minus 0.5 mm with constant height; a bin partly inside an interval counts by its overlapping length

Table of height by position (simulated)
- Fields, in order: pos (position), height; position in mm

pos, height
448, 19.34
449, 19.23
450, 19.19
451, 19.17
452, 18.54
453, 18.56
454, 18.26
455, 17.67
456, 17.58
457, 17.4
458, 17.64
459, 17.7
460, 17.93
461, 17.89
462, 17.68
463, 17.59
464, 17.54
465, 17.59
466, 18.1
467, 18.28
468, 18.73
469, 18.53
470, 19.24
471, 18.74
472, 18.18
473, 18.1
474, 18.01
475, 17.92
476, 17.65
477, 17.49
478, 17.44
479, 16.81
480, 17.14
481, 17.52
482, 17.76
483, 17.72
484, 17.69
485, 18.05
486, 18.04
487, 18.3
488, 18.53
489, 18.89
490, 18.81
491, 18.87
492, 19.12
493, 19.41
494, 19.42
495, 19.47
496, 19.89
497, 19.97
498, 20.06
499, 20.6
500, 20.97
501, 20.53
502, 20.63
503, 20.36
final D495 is 19.47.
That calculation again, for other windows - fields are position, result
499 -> 20.6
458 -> 17.64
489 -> 18.89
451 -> 19.17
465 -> 17.59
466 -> 18.1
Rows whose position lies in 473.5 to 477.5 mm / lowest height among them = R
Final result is 17.49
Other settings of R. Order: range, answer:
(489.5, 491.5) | 18.81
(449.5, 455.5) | 17.67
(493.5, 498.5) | 19.42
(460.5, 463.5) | 17.59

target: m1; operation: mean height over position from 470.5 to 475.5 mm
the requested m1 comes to 18.2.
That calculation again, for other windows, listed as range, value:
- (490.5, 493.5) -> 19.1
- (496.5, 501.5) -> 20.4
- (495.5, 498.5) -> 20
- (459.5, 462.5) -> 17.8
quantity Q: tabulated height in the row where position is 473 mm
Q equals 18.1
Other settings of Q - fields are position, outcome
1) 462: 17.68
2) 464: 17.54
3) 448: 19.34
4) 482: 17.76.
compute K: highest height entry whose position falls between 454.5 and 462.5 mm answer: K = 17.93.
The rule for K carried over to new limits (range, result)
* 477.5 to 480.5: 17.44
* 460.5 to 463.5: 17.89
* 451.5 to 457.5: 18.56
